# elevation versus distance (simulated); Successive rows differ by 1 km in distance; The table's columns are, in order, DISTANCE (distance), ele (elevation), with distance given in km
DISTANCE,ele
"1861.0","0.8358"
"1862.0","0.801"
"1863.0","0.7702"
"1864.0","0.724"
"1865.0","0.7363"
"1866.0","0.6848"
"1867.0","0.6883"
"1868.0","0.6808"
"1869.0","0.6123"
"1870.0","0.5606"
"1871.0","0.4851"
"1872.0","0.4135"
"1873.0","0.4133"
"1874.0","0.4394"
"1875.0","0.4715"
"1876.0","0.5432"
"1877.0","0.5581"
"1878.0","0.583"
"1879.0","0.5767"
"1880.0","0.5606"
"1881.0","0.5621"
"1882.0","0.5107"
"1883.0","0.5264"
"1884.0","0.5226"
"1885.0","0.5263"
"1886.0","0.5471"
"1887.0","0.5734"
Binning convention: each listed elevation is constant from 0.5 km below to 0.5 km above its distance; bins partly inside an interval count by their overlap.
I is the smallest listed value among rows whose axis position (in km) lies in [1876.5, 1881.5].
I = 0.5581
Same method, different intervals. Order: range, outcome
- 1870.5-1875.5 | 0.4133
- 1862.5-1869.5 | 0.6123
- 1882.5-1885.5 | 0.5226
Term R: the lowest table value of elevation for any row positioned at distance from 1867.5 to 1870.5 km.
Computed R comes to 0.5606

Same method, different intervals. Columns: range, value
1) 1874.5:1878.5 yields 0.4715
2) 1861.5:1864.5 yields 0.724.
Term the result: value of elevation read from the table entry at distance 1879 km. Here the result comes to 0.5767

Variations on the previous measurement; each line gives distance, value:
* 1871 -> 0.4851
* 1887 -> 0.5734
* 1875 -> 0.4715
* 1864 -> 0.724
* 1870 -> 0.5606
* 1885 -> 0.5263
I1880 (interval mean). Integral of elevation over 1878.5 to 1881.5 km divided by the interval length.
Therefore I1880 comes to 0.566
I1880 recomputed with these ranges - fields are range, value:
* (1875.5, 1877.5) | 0.551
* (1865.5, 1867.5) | 0.687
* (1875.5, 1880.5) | 0.564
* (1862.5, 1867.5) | 0.721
